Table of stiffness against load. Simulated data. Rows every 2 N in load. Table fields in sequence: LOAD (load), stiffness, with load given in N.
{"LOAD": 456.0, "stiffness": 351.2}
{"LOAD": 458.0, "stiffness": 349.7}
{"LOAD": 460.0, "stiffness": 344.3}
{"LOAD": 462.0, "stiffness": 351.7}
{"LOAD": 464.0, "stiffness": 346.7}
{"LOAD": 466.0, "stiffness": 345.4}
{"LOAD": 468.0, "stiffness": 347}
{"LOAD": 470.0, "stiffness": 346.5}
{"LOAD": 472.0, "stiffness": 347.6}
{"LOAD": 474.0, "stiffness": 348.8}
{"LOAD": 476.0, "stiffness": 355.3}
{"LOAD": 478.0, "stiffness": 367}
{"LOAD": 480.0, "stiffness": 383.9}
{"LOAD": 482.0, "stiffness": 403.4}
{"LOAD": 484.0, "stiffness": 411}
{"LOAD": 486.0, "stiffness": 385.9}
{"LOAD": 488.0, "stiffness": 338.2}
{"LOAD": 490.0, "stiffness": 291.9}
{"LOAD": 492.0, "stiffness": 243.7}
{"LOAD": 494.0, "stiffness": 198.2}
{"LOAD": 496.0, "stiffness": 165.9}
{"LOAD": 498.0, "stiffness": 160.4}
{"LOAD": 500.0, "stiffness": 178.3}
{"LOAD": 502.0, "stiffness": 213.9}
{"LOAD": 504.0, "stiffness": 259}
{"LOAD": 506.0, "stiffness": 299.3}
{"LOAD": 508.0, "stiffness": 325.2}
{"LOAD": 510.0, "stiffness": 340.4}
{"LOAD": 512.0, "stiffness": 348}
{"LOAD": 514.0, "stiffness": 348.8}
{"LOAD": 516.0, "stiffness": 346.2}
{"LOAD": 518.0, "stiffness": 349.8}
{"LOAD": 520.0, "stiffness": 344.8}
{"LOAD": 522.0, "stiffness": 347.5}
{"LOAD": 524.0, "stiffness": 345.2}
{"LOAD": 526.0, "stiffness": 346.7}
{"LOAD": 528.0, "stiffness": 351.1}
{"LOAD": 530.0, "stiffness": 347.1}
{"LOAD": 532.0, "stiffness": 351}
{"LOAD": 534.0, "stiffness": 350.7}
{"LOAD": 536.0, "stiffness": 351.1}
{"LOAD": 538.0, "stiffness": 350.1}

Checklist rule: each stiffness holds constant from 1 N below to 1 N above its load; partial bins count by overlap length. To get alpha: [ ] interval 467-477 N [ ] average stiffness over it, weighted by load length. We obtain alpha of 349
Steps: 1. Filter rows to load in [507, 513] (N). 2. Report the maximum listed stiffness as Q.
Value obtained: 348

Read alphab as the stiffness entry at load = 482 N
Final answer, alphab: 403.4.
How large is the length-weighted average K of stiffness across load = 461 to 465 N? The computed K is 349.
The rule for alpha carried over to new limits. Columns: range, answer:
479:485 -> 399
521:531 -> 348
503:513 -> 314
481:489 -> 385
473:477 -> 352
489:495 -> 245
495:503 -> 180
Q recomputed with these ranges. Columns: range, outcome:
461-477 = 355.3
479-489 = 411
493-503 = 213.9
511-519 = 349.8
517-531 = 351.1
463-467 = 346.7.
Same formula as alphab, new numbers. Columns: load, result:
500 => 178.3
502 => 213.9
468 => 347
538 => 350.1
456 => 351.2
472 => 347.6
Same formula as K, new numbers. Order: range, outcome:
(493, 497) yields 182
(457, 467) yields 348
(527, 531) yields 349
